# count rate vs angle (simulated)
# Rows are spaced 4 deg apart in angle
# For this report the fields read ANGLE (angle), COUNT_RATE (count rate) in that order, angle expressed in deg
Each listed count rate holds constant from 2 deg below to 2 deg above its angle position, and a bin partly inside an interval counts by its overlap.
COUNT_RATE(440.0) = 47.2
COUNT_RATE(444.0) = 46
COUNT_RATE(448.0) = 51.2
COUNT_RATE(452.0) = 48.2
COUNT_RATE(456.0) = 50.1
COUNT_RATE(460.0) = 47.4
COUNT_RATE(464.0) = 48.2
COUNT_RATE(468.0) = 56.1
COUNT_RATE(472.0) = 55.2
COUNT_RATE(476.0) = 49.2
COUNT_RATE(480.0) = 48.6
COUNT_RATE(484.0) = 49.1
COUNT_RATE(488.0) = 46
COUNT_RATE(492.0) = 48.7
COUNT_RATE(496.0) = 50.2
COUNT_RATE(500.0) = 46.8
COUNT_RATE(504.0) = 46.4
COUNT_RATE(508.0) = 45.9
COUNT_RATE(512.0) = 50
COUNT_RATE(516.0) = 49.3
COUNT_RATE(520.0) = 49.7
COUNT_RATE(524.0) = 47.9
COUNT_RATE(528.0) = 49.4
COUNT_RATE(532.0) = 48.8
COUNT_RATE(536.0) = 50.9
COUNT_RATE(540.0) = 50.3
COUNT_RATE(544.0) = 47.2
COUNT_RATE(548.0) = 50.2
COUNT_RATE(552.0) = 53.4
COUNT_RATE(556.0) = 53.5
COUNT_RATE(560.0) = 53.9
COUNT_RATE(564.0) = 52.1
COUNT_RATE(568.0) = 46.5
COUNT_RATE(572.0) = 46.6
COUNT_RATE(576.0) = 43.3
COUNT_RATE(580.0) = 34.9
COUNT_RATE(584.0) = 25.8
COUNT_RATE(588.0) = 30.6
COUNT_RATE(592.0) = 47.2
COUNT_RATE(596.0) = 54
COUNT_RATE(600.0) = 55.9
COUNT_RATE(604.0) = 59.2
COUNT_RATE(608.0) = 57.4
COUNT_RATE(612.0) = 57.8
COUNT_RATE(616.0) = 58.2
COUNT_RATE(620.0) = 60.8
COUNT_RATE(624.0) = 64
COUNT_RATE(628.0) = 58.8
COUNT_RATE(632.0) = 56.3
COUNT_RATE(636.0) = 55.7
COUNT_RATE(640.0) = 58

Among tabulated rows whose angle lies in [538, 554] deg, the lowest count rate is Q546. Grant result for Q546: 47.2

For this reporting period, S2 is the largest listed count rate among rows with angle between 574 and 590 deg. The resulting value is 43.3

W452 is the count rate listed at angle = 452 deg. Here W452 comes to 48.2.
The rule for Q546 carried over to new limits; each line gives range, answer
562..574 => 46.5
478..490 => 46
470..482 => 48.6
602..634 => 56.3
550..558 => 53.4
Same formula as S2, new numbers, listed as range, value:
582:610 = 59.2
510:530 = 50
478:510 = 50.2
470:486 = 55.2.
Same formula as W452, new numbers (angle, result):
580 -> 34.9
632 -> 56.3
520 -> 49.7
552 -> 53.4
